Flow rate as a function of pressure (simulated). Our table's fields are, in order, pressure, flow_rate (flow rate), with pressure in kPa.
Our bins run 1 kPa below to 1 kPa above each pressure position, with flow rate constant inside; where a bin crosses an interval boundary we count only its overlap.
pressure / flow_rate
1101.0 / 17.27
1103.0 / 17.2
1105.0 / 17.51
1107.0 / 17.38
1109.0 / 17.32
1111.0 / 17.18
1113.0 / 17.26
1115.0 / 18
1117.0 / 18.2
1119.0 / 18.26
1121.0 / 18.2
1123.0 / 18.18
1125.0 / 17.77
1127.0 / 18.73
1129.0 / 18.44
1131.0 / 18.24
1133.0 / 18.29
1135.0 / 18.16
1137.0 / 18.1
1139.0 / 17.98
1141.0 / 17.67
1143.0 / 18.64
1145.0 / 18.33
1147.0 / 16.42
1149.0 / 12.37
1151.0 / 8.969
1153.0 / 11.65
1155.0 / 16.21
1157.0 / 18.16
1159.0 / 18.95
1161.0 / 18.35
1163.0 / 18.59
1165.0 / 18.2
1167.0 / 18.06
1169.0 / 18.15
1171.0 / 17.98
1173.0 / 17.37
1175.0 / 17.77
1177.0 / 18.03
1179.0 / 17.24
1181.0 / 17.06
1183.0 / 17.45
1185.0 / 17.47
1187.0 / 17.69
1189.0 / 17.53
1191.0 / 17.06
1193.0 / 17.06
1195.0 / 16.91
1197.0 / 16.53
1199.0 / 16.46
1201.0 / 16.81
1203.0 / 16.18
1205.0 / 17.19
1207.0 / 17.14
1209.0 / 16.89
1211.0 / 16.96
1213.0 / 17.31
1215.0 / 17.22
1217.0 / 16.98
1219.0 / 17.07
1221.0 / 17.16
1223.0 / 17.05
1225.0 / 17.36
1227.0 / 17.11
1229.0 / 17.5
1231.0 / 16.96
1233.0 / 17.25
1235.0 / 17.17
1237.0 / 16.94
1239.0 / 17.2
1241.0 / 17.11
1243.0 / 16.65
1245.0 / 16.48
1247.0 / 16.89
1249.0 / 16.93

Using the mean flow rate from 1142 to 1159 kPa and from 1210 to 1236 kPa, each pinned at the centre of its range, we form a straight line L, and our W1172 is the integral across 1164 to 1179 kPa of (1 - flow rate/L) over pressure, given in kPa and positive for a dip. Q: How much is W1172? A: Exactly -1.9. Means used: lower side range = 15.3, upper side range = 17.2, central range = 17.9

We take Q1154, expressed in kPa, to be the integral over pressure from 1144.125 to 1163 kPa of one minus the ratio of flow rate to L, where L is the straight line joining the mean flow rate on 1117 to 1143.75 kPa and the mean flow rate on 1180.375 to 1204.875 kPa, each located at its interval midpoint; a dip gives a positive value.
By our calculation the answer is 2.3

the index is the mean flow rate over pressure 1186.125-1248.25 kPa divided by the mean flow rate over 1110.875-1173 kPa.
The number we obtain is 0.98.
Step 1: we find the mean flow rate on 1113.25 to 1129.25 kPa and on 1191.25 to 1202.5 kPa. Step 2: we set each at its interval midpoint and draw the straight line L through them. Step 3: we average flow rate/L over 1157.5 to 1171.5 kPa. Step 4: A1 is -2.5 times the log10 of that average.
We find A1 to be -0.059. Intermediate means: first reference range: 18.2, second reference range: 16.7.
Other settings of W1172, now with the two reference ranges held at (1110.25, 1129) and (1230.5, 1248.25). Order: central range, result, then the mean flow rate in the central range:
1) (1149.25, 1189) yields 1.4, 16.9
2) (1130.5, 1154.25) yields 2.2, 16.2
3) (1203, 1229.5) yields 0.1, 17.1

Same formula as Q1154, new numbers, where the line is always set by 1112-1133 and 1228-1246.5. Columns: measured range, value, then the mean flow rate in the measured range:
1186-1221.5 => 0.70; 17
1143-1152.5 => 1.87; 14.4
